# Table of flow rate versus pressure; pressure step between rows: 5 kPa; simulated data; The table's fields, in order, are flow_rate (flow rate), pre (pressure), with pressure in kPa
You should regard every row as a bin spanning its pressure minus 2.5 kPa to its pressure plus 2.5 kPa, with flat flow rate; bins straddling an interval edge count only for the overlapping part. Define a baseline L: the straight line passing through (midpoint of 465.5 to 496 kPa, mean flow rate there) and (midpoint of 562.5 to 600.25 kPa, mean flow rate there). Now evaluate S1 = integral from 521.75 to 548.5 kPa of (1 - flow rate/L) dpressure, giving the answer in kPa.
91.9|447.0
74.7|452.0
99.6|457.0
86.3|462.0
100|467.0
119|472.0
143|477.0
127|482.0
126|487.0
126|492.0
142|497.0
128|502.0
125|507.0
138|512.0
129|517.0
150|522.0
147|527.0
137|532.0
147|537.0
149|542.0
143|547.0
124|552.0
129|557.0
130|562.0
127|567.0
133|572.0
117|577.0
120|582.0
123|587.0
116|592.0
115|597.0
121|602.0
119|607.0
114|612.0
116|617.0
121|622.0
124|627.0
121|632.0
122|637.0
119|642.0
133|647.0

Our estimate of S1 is -4.7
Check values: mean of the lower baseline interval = 125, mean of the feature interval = 145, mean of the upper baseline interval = 122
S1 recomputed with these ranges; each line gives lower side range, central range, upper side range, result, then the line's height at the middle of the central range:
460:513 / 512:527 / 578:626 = -2.3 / 122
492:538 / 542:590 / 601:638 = 0.1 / 129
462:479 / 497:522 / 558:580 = -2.8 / 120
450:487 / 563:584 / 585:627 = -1.6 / 116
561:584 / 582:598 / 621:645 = 0.7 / 124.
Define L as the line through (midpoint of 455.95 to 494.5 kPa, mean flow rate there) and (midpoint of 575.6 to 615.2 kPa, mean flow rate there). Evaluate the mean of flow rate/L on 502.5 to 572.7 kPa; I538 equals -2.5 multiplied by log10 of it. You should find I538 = -0.16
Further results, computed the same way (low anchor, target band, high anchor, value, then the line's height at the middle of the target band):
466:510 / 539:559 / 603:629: -0.11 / 123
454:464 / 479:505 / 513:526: -0.10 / 118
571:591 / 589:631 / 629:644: 0.03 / 121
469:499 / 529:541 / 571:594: -0.14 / 125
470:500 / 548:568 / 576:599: -0.06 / 122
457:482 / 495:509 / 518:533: -0.01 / 131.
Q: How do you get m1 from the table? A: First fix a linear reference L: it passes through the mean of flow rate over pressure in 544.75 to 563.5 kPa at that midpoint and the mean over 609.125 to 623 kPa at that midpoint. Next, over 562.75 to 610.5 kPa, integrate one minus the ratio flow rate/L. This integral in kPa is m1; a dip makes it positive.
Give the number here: 0.9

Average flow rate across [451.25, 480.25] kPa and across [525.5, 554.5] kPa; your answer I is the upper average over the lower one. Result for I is 1.33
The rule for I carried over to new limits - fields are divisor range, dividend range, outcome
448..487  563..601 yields 1.13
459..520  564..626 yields 0.97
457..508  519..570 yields 1.14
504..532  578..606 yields 0.86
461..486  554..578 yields 1.09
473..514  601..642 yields 0.91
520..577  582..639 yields 0.87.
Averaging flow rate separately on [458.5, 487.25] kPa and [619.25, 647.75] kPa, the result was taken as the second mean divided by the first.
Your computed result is 1.06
